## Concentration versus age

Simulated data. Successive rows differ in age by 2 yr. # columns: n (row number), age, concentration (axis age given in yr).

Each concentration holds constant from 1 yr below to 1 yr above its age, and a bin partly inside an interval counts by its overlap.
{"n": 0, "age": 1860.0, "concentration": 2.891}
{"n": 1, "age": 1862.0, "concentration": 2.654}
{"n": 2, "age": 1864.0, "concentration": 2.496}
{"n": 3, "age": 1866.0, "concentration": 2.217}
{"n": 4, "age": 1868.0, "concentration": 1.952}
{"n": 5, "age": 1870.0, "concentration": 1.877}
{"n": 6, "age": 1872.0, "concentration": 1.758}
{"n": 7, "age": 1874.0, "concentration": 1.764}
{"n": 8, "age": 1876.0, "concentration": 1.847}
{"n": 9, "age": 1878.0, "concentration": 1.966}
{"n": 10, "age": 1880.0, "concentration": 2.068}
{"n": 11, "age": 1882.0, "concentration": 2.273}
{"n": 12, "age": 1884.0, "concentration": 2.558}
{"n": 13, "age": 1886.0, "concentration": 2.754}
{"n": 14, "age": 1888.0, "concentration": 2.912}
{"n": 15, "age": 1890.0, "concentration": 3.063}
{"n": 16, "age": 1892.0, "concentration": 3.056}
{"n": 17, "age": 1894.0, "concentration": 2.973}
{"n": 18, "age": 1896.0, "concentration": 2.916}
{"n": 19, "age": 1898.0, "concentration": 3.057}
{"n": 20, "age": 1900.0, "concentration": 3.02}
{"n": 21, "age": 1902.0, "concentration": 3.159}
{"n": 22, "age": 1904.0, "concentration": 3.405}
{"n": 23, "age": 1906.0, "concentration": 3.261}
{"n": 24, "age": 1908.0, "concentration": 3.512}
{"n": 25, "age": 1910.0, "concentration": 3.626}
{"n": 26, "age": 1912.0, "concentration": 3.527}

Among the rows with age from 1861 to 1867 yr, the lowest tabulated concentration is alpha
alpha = 2.217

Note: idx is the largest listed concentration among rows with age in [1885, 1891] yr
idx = 3.063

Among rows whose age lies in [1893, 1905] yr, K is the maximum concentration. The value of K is 3.405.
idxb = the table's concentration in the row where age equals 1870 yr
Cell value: 1.877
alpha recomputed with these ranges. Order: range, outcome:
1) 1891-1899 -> 2.916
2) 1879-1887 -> 2.068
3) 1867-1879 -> 1.758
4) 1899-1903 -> 3.02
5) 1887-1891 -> 2.912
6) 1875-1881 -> 1.847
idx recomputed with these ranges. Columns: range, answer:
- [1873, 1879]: 1.966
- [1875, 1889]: 2.912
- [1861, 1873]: 2.654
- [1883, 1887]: 2.754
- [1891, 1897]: 3.056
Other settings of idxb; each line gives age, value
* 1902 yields 3.159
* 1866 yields 2.217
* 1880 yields 2.068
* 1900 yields 3.02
